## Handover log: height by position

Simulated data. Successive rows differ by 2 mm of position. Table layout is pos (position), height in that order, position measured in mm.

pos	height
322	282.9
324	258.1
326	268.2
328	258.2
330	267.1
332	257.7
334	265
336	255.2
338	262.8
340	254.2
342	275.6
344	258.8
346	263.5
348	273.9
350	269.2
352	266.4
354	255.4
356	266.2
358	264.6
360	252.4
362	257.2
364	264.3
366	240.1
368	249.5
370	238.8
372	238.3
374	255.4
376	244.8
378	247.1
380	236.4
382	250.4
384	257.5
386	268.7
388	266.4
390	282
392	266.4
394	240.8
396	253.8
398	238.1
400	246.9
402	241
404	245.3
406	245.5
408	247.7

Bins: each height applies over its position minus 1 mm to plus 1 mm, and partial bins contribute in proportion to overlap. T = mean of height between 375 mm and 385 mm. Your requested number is 247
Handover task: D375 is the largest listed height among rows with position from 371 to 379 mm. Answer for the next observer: 255.4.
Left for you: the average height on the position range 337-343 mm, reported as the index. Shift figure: 264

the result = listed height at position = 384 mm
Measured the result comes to 257.5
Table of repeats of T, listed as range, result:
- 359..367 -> 254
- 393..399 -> 244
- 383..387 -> 263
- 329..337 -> 261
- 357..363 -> 258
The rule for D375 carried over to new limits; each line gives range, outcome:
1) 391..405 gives 266.4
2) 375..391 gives 282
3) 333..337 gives 265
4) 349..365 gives 269.2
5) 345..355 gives 273.9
